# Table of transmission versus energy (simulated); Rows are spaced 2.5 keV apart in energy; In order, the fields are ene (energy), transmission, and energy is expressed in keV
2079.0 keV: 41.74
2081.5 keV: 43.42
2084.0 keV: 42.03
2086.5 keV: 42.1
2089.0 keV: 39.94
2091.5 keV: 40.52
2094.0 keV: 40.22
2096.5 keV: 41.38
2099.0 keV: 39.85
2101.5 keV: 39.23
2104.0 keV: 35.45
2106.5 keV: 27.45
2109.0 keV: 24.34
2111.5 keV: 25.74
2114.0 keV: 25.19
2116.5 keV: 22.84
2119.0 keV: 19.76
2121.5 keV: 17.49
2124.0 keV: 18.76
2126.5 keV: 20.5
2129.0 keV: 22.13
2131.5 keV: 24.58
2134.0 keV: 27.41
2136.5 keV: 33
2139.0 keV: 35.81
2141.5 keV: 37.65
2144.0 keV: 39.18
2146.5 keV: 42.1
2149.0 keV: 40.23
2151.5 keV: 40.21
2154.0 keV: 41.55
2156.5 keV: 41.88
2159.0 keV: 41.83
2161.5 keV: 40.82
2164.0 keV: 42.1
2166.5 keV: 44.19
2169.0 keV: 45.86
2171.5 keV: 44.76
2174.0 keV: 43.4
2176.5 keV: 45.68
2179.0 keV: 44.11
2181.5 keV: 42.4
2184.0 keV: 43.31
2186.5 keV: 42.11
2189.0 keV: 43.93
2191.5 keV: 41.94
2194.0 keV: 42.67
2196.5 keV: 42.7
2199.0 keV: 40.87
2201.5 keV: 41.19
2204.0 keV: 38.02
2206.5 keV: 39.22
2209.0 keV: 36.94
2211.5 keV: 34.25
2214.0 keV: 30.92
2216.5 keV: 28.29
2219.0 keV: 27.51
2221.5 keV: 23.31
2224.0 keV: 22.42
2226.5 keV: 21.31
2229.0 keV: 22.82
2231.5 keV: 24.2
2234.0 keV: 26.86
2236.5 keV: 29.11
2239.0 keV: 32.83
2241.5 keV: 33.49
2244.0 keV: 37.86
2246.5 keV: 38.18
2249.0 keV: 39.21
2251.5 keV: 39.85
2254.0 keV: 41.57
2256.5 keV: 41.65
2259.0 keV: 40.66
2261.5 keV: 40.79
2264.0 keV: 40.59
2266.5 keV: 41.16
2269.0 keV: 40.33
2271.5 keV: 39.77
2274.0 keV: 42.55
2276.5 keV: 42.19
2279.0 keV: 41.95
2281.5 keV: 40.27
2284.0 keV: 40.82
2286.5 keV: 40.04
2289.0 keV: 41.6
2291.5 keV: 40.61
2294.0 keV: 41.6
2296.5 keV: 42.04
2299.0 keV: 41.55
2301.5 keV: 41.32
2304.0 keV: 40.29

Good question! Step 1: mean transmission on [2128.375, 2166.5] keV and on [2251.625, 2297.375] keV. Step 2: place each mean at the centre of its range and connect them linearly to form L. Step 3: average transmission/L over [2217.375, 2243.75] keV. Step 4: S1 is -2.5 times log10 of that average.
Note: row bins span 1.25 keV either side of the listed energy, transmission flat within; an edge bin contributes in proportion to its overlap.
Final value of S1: 0.43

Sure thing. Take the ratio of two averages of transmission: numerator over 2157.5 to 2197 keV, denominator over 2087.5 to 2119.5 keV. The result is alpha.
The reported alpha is 1.32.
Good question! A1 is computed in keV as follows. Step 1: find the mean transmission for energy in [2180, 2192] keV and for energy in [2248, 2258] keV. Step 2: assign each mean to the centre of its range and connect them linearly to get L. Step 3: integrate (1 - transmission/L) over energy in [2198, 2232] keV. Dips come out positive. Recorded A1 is 9.0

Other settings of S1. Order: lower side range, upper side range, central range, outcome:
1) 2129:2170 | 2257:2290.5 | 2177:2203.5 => -0.09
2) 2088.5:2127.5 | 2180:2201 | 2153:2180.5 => -0.12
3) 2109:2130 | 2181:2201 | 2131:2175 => -0.25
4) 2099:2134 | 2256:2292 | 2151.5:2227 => -0.20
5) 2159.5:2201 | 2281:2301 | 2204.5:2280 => 0.20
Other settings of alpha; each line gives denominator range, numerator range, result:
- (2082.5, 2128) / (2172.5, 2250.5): 1.14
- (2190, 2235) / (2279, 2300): 1.26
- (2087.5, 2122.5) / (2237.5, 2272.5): 1.24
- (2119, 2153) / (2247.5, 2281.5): 1.35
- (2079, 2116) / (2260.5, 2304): 1.14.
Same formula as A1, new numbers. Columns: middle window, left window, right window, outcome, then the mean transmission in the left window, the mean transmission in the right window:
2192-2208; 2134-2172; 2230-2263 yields -1.2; 40.2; 35.8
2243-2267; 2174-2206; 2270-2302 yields 0.8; 42.4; 41.2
